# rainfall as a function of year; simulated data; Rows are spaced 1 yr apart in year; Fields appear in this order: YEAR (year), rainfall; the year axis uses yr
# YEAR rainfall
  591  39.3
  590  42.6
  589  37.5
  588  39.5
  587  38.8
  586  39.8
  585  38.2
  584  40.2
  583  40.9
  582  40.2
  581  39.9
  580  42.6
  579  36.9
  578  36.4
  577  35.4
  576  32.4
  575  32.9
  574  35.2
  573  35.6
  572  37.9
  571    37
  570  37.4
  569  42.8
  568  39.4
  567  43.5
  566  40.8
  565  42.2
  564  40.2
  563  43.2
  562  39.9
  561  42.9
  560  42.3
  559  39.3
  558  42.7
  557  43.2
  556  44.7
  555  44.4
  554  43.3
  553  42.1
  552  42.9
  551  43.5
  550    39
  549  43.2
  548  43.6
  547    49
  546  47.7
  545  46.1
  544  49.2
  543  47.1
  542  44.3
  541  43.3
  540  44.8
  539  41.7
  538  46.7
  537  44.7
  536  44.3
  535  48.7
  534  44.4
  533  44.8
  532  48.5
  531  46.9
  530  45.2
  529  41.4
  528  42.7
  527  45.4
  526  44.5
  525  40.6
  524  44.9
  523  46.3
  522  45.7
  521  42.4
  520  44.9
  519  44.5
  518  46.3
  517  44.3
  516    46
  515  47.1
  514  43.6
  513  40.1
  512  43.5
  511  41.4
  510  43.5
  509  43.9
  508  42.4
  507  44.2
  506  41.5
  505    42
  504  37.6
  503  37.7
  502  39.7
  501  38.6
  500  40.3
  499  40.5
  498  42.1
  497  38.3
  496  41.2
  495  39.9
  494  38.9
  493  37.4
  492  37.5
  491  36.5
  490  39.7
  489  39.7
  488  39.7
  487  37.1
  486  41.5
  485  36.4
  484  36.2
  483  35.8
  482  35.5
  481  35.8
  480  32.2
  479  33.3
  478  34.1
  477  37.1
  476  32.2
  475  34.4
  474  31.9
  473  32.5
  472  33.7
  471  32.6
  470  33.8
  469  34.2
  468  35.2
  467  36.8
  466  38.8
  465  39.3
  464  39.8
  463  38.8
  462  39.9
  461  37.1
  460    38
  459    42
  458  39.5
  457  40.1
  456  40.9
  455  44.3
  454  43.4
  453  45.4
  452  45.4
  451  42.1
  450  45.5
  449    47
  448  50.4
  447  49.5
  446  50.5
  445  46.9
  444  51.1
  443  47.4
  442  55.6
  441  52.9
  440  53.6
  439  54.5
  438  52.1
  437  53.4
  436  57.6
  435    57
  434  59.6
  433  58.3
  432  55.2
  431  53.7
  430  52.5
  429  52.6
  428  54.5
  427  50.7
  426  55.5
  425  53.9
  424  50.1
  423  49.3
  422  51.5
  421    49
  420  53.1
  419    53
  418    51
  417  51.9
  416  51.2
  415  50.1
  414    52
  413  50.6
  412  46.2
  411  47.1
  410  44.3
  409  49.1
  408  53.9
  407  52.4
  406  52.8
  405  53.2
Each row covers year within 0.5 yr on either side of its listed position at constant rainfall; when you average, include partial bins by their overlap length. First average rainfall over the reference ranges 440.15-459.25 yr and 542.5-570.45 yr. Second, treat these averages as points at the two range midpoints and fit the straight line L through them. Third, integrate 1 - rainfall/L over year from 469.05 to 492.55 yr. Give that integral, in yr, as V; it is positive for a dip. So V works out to 5.1 yr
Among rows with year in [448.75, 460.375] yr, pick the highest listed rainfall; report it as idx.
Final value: 47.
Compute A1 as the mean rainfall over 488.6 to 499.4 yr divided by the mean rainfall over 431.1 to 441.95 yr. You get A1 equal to 0.71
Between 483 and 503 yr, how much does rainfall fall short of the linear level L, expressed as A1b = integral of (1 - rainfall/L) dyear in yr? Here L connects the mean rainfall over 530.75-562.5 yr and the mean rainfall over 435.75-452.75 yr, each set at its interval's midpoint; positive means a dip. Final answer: 3.6 yr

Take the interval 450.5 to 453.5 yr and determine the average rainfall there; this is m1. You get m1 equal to 44.3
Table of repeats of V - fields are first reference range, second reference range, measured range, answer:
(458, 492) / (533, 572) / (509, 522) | -1.30 yr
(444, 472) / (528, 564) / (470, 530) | 4.13 yr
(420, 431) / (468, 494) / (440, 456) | -0.81 yr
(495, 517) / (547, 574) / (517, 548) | -2.70 yr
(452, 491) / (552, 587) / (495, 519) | -2.30 yr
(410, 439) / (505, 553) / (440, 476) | 6.01 yr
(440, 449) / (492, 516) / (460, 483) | 5.37 yr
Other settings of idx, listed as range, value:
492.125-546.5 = 49.2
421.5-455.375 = 59.6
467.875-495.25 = 41.5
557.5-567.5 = 43.5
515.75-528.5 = 46.3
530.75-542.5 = 48.7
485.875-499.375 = 42.1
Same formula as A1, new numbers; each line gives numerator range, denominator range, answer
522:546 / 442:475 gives 1.10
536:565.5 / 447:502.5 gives 1.13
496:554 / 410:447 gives 0.84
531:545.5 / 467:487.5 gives 1.31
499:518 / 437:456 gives 0.87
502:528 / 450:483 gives 1.15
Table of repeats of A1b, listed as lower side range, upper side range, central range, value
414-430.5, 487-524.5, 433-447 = -1.0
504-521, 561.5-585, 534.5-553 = -1.7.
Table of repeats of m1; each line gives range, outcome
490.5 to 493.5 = 37.1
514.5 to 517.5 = 45.8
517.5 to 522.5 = 44.8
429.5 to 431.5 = 53.1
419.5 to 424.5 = 50.6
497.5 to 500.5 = 41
